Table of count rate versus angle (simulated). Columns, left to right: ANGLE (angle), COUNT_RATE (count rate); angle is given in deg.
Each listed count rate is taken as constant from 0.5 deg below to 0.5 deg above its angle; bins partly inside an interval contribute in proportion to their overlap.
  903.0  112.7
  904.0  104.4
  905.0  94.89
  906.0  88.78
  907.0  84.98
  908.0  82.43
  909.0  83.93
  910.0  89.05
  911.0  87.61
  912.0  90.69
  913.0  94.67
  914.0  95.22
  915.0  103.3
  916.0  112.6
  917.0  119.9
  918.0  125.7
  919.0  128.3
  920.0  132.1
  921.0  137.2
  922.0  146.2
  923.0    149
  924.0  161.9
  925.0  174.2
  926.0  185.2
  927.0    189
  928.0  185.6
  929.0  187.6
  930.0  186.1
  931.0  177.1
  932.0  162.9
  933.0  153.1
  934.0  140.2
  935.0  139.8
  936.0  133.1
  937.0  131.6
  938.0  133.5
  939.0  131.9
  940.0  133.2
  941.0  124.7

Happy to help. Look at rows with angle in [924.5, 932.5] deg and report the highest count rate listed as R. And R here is 189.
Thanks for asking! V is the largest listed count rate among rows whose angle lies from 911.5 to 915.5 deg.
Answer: 103.3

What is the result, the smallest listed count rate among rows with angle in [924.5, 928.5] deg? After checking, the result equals 174.2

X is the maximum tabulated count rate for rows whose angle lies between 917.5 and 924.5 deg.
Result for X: 161.9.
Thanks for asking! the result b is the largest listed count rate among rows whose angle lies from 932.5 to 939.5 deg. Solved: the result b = 153.1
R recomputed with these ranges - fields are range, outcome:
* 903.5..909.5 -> 104.4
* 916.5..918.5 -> 125.7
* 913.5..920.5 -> 132.1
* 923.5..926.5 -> 185.2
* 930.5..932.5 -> 177.1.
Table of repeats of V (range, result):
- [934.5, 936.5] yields 139.8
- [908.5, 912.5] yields 90.69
